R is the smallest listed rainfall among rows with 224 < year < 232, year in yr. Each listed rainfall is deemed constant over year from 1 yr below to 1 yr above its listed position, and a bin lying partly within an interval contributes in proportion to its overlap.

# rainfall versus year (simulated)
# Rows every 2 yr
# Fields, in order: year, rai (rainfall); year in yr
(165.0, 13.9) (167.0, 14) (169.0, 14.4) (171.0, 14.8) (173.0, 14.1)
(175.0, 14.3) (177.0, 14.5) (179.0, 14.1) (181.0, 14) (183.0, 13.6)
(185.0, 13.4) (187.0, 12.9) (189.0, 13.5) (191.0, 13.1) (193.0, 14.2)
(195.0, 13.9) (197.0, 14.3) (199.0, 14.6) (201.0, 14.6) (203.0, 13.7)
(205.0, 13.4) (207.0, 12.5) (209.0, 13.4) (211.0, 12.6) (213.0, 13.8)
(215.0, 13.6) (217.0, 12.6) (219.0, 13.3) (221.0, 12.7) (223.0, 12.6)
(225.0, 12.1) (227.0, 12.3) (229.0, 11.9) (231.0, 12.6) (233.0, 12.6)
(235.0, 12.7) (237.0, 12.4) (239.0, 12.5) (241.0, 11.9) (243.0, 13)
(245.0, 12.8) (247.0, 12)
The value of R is 11.9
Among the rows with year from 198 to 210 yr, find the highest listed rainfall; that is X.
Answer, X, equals 14.6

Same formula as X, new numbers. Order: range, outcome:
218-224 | 13.3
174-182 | 14.5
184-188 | 13.4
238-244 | 13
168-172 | 14.8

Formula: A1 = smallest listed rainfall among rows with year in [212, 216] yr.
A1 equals 13.6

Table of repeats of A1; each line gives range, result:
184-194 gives 12.9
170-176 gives 14.1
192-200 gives 13.9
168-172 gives 14.4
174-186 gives 13.4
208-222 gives 12.6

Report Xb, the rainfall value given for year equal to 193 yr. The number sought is 14.2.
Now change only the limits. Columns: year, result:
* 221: 12.7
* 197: 14.3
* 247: 12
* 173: 14.1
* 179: 14.1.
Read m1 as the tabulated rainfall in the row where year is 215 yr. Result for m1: 13.6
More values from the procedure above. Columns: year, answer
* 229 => 11.9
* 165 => 13.9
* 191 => 13.1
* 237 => 12.4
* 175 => 14.3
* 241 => 11.9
